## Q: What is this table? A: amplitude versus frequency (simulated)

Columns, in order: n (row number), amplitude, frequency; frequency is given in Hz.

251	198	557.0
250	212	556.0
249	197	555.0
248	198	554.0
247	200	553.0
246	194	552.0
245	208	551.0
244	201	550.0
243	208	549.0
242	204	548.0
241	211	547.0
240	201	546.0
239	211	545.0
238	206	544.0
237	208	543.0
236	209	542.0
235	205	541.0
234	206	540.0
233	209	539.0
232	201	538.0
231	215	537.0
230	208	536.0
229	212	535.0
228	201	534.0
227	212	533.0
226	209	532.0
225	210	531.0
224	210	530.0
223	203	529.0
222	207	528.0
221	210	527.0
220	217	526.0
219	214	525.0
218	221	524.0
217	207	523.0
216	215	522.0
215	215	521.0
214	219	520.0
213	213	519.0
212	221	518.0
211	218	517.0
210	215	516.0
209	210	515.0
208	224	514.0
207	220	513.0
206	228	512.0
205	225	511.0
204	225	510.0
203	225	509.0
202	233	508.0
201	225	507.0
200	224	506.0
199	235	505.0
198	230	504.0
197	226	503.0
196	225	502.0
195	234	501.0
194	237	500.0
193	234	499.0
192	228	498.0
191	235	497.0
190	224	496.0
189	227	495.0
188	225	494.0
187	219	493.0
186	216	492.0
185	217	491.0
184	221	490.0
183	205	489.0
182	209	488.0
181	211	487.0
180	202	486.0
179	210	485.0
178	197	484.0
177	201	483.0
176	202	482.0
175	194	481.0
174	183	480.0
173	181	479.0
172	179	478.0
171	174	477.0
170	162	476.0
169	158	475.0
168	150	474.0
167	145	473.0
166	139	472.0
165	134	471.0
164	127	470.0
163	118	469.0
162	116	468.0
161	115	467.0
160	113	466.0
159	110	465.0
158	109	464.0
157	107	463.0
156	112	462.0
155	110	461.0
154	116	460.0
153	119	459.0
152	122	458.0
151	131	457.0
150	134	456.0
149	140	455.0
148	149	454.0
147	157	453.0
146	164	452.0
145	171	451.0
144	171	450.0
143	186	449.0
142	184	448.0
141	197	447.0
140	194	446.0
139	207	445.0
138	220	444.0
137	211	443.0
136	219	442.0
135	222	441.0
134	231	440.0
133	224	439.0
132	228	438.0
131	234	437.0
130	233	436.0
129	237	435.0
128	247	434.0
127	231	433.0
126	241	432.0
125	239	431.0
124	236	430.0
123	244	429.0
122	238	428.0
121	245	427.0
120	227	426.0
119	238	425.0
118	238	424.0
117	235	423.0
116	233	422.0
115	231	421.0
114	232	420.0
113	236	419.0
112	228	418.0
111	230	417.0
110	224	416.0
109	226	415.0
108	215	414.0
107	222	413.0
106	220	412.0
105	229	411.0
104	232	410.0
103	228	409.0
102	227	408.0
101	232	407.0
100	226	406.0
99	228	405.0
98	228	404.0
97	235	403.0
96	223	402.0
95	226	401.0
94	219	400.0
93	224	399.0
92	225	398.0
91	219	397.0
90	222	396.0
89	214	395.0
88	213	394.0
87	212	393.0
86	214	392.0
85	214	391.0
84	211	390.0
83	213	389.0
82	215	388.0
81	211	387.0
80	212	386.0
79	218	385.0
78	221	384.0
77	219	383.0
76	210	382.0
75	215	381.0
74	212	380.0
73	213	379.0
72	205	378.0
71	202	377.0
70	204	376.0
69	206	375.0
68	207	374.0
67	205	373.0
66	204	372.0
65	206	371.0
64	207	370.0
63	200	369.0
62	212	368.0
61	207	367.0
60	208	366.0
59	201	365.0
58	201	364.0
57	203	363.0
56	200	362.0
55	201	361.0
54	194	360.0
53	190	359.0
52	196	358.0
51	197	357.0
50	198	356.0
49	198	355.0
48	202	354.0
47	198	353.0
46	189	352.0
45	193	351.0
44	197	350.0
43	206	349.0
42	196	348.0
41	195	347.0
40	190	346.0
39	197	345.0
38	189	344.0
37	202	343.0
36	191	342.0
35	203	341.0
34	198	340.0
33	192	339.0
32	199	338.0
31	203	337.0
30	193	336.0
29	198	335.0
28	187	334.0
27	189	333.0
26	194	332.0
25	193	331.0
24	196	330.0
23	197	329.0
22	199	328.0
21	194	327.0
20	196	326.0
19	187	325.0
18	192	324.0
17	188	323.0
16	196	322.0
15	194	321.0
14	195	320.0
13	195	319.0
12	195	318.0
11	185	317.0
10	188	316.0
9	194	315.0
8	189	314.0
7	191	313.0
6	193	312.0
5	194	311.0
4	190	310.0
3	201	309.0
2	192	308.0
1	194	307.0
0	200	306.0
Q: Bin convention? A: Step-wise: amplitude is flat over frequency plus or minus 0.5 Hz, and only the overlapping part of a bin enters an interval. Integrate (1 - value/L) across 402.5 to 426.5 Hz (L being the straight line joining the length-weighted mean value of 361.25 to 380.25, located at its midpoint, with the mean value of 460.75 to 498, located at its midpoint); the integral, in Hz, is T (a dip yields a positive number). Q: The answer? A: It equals -4.6 Hz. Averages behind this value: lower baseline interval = 205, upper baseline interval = 173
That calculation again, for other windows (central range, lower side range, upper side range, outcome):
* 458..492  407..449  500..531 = 9.70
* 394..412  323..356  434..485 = -4.42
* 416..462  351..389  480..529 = 1.89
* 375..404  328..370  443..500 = -4.11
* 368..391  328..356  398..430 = 0.38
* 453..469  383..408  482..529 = 7.16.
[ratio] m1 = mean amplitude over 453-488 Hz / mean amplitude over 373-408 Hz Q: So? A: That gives 0.7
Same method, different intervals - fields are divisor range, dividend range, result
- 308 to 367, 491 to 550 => 1.11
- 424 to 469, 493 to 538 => 1.20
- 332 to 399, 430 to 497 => 0.89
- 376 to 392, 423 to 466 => 0.89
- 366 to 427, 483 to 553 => 0.98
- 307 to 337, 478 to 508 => 1.12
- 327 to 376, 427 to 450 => 1.12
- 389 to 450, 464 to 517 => 0.87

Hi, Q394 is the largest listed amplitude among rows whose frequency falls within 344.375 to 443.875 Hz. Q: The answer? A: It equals 247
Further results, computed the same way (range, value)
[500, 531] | 237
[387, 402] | 226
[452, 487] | 211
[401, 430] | 245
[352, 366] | 208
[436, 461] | 234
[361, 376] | 212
